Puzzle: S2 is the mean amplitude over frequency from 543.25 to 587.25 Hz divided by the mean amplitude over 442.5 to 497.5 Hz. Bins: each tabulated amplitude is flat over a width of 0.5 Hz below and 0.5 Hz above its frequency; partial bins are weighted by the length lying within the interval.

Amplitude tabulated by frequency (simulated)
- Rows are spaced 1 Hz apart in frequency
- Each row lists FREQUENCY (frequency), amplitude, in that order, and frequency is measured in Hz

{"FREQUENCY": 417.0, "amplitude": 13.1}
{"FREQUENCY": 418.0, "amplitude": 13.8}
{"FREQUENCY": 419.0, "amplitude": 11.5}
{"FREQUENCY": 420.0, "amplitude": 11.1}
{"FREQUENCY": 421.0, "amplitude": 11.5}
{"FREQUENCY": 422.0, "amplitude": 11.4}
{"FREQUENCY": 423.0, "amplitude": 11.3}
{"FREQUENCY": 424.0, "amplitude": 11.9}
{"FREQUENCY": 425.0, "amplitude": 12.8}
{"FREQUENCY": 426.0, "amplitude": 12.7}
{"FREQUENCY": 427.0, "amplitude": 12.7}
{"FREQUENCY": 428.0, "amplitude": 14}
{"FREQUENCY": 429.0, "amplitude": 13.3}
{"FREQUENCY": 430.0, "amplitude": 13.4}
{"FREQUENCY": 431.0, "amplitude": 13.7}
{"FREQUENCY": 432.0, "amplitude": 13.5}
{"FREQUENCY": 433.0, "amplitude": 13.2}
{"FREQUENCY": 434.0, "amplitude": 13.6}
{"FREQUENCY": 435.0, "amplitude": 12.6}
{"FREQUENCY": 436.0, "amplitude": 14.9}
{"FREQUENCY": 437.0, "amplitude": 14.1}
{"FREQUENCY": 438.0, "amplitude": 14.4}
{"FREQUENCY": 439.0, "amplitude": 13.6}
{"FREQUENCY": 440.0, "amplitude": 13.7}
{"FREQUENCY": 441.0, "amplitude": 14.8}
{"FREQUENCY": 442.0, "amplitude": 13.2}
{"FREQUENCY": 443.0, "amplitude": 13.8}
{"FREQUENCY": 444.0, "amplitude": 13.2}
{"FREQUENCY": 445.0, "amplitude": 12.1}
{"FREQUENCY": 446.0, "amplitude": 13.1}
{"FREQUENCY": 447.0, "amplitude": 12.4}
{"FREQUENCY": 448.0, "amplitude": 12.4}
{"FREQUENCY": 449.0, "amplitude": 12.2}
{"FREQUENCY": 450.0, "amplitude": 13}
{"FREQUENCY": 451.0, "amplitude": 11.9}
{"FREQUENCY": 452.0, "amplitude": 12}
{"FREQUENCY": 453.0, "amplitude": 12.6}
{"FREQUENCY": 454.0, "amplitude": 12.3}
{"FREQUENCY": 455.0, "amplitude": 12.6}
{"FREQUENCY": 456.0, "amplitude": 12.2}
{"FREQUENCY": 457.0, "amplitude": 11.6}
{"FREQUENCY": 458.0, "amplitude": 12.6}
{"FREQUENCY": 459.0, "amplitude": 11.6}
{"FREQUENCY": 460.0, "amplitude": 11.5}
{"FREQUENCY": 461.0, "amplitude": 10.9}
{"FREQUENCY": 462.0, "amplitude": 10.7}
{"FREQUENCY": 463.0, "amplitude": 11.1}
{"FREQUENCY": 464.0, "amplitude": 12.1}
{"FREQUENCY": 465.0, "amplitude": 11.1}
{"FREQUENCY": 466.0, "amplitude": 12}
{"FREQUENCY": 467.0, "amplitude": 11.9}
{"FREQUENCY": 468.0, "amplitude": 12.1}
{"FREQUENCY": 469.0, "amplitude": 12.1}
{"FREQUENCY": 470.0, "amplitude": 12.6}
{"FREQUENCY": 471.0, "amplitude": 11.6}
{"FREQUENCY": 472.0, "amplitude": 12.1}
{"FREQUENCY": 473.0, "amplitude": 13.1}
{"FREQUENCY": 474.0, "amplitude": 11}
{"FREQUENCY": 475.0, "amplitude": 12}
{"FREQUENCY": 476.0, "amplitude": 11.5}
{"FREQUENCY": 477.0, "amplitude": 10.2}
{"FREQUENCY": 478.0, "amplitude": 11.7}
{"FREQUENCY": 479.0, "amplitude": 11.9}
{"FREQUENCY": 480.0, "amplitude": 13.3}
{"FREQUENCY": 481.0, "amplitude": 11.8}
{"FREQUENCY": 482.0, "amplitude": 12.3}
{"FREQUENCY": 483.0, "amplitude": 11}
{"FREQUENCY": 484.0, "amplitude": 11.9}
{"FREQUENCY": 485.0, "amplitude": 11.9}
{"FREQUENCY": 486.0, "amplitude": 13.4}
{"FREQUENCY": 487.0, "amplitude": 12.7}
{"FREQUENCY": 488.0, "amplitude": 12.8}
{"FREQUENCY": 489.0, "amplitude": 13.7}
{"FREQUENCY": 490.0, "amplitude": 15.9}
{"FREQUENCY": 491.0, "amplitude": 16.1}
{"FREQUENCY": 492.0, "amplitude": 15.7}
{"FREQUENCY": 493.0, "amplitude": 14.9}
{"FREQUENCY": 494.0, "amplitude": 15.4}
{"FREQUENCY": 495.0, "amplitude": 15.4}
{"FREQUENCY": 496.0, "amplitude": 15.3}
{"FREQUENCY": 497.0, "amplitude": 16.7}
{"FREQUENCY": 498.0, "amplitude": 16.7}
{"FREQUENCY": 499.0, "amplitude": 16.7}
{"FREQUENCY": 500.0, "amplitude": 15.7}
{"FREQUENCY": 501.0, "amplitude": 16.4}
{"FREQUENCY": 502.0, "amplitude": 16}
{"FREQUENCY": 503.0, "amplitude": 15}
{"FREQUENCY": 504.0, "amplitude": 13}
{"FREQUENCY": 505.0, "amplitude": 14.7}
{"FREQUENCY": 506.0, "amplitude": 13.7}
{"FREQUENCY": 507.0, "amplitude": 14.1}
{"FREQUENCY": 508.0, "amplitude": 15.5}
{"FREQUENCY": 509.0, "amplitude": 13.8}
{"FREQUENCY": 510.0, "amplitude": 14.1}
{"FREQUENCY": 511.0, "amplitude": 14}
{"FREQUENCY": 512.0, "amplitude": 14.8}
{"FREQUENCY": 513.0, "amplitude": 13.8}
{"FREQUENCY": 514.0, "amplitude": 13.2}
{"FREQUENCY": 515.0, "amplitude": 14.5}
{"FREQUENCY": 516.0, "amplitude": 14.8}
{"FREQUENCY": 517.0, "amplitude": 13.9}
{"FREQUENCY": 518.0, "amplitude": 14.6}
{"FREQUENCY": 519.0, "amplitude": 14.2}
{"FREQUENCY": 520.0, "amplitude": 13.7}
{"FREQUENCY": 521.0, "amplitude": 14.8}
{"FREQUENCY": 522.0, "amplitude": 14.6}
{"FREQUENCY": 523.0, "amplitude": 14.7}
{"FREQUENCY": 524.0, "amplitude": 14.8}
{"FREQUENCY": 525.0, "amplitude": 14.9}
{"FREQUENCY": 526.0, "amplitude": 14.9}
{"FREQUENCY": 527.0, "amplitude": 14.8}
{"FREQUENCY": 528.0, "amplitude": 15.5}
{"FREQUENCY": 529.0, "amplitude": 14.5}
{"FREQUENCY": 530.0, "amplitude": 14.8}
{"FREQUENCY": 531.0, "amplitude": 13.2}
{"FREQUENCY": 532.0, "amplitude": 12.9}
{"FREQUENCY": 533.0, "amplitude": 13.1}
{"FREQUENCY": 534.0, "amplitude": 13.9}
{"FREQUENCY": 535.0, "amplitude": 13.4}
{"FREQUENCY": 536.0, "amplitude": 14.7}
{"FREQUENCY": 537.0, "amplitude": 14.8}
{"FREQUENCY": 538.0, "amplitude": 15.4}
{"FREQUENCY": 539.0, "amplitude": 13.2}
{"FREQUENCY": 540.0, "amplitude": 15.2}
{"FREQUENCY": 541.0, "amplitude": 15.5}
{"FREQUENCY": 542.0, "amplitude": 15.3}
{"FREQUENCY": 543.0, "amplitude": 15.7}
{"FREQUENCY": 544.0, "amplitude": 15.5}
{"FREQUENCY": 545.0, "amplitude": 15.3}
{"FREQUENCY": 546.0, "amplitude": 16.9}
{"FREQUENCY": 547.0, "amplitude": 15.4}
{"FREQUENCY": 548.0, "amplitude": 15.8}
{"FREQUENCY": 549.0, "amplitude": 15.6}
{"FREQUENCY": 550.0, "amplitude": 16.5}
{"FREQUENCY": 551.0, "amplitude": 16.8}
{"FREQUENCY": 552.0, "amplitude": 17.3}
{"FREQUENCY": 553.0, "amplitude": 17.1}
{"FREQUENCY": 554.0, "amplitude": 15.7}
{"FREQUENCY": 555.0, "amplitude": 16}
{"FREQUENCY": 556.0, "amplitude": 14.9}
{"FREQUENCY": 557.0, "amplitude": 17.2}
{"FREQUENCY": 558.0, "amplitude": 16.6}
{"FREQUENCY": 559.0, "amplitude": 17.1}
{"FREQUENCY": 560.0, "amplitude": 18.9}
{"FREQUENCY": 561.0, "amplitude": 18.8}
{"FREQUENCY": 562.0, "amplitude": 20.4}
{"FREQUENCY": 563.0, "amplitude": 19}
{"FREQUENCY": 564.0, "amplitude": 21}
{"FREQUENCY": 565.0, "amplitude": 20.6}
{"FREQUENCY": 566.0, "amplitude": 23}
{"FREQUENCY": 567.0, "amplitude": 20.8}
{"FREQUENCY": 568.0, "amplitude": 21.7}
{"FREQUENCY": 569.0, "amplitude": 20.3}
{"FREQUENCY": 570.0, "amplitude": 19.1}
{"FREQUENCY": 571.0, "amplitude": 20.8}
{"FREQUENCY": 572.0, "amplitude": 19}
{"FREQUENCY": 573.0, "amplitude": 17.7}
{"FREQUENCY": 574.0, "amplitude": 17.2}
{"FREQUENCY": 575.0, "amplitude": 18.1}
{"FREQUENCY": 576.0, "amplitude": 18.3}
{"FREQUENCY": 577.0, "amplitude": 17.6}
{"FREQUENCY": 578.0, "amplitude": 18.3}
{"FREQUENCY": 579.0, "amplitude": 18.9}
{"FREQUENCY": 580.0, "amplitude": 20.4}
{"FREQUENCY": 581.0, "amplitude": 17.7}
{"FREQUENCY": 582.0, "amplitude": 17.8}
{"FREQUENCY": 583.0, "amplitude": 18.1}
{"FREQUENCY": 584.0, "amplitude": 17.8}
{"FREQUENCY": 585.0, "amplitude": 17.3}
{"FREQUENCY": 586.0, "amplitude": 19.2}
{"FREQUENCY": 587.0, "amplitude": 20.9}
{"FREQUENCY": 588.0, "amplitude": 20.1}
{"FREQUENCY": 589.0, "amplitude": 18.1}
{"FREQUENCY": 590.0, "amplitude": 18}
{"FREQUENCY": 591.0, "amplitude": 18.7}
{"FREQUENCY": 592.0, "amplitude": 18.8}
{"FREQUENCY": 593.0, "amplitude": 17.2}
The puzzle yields 1.43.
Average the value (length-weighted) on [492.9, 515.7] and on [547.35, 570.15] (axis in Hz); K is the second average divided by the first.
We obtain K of 1.22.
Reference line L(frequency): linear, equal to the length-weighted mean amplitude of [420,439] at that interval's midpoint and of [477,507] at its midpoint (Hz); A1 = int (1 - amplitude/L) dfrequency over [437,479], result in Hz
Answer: 3.8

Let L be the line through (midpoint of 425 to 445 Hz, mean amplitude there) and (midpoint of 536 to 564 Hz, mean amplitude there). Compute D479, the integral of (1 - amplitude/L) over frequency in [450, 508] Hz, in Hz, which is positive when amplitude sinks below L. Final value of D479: 6.27 Hz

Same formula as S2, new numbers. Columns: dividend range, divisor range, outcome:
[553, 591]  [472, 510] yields 1.35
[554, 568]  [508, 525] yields 1.31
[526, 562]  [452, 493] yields 1.27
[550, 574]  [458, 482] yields 1.58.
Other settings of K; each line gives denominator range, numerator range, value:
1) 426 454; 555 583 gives 1.43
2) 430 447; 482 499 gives 1.06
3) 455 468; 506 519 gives 1.22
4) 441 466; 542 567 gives 1.42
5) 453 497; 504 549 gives 1.16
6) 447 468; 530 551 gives 1.25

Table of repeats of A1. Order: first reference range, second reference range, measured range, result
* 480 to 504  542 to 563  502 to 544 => 3.14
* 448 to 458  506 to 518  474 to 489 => 1.34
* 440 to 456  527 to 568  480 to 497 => 0.51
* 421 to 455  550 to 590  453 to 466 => 2.02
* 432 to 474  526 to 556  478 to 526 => -1.00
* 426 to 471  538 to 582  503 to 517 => 1.15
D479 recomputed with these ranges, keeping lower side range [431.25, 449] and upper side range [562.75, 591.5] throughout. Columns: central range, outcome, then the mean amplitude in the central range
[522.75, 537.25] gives 2.42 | 14.3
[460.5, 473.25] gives 2.43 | 11.8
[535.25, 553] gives 2.18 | 15.6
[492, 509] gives 0.69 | 15.3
